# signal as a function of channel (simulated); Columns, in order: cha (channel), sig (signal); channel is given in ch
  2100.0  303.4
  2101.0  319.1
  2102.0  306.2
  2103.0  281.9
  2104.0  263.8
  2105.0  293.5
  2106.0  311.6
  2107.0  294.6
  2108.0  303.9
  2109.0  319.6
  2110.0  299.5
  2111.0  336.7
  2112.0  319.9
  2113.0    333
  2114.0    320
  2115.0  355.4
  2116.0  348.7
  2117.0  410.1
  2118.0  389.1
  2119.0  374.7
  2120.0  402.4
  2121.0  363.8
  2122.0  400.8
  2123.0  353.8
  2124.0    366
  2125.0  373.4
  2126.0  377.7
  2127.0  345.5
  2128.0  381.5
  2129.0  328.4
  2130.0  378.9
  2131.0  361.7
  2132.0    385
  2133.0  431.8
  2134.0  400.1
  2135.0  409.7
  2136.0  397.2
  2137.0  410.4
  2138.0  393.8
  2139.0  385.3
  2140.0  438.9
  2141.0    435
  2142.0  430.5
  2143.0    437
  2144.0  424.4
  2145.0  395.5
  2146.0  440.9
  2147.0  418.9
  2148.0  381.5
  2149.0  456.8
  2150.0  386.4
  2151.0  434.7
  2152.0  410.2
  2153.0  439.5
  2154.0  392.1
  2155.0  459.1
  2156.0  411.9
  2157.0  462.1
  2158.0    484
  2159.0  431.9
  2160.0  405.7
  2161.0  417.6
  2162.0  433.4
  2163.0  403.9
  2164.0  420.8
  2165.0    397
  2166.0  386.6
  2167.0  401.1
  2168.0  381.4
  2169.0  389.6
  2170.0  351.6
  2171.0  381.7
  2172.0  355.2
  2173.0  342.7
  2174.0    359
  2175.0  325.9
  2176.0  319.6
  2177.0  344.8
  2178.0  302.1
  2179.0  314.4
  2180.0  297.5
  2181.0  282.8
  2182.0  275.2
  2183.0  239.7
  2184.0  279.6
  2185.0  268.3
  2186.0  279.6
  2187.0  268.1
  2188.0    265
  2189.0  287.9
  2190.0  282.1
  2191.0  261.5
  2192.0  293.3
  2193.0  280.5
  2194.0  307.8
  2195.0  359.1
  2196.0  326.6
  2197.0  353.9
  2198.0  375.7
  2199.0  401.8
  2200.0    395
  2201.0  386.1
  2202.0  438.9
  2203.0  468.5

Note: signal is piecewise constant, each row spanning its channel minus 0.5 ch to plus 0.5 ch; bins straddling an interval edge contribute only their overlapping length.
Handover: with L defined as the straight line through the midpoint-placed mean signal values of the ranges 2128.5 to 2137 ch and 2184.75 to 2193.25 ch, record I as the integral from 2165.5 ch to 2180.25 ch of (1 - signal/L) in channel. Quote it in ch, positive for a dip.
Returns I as -2.0 ch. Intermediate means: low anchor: 388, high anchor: 276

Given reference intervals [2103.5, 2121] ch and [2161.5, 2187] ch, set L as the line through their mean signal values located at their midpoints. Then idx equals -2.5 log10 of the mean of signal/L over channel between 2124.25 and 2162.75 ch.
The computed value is -0.21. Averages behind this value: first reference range 335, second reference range 340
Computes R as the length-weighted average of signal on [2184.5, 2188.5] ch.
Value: 270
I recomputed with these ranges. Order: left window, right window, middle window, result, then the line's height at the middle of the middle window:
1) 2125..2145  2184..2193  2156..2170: -3.4 ch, 334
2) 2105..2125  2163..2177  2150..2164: -2.4 ch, 365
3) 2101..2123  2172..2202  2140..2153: -3.8 ch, 326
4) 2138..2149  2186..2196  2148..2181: -2.3 ch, 363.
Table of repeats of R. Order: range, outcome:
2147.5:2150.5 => 408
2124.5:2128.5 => 370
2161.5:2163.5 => 419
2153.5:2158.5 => 442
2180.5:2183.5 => 266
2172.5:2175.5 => 343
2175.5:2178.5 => 322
